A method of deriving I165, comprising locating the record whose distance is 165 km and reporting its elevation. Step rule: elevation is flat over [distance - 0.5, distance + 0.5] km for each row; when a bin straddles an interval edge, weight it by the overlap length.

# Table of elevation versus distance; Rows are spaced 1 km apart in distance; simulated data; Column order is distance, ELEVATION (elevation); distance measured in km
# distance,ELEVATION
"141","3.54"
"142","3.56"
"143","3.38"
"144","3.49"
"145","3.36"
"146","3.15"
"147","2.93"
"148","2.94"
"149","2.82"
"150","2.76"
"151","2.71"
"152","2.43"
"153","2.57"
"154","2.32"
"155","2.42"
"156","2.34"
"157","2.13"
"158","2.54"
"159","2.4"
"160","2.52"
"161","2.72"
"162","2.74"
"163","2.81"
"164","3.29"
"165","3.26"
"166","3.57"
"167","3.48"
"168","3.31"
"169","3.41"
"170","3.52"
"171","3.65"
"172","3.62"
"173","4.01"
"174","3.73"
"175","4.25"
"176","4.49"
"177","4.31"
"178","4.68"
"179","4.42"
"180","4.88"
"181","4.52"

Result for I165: 3.26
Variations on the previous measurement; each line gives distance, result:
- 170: 3.52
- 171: 3.65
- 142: 3.56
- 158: 2.54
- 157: 2.13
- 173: 4.01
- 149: 2.82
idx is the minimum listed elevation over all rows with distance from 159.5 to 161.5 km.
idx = 2.52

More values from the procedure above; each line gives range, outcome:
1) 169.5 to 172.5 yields 3.52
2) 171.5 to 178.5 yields 3.62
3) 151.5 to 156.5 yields 2.32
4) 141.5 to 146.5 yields 3.15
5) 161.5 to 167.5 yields 2.74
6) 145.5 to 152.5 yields 2.43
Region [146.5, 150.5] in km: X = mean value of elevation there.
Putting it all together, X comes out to 2.86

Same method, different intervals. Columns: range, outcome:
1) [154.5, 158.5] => 2.36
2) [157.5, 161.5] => 2.54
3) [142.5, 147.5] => 3.26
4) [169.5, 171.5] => 3.58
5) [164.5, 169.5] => 3.41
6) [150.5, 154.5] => 2.51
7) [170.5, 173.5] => 3.76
